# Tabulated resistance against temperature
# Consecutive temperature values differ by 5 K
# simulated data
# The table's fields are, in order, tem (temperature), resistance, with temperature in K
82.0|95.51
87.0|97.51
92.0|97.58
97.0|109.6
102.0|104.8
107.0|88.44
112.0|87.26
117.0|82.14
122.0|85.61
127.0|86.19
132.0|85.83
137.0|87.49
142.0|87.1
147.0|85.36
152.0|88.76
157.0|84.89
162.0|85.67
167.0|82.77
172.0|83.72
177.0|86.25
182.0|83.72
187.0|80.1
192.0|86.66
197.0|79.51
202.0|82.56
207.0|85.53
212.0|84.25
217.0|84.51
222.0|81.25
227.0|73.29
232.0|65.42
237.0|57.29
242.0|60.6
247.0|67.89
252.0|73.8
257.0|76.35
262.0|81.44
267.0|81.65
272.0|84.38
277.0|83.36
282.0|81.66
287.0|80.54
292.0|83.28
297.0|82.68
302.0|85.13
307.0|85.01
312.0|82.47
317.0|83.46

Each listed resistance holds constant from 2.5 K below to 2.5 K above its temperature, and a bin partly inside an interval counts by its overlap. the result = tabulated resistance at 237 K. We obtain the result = 57.29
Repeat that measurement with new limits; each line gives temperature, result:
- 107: 88.44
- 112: 87.26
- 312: 82.47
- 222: 81.25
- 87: 97.51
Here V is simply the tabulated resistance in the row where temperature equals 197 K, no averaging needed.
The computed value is 79.51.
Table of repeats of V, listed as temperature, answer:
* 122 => 85.61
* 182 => 83.72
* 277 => 83.36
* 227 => 73.29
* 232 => 65.42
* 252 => 73.8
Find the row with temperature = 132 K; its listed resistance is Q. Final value 85.83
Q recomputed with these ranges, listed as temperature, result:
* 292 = 83.28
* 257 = 76.35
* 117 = 82.14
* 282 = 81.66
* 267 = 81.65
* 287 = 80.54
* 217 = 84.51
